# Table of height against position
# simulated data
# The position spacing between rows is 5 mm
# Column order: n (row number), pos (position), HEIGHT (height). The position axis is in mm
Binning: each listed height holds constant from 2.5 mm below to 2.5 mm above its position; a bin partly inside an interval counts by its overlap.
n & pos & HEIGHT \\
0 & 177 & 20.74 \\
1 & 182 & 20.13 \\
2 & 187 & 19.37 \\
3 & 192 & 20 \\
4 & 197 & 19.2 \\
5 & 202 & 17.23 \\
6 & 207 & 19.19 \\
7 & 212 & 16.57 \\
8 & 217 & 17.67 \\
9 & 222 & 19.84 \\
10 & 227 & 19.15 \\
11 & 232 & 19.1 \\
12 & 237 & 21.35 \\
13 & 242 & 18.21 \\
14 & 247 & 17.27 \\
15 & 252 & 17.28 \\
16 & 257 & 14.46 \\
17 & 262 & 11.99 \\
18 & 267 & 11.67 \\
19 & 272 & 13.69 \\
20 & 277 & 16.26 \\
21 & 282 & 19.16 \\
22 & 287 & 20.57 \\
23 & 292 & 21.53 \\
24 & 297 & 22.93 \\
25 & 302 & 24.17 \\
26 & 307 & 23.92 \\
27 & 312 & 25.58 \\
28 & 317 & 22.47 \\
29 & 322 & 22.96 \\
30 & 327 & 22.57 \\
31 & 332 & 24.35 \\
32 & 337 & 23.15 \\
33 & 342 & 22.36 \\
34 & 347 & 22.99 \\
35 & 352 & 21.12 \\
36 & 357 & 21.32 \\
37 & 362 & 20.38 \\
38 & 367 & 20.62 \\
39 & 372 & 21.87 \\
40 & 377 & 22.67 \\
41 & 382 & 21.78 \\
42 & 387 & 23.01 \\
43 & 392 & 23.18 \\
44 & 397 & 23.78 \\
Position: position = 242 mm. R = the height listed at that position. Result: 18.21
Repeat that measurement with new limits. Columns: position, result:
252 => 17.28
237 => 21.35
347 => 22.99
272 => 13.69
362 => 20.38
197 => 19.2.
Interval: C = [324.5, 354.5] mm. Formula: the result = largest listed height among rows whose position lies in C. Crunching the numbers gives 24.35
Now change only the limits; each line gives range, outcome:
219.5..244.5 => 21.35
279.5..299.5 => 22.93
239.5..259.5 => 18.21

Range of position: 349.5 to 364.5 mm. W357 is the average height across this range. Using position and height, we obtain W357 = 20.9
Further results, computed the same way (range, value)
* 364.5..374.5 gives 21.2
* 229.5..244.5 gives 19.6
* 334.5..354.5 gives 22.4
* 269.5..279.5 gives 15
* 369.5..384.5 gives 22.1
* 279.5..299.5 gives 21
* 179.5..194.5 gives 19.8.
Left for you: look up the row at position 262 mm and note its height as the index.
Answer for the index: 11.99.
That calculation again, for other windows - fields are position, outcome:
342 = 22.36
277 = 16.26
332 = 24.35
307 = 23.92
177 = 20.74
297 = 22.93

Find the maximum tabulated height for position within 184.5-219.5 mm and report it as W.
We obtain 20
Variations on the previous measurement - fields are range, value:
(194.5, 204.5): 19.2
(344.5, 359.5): 22.99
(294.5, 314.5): 25.58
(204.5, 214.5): 19.19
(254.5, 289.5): 20.57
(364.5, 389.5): 23.01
